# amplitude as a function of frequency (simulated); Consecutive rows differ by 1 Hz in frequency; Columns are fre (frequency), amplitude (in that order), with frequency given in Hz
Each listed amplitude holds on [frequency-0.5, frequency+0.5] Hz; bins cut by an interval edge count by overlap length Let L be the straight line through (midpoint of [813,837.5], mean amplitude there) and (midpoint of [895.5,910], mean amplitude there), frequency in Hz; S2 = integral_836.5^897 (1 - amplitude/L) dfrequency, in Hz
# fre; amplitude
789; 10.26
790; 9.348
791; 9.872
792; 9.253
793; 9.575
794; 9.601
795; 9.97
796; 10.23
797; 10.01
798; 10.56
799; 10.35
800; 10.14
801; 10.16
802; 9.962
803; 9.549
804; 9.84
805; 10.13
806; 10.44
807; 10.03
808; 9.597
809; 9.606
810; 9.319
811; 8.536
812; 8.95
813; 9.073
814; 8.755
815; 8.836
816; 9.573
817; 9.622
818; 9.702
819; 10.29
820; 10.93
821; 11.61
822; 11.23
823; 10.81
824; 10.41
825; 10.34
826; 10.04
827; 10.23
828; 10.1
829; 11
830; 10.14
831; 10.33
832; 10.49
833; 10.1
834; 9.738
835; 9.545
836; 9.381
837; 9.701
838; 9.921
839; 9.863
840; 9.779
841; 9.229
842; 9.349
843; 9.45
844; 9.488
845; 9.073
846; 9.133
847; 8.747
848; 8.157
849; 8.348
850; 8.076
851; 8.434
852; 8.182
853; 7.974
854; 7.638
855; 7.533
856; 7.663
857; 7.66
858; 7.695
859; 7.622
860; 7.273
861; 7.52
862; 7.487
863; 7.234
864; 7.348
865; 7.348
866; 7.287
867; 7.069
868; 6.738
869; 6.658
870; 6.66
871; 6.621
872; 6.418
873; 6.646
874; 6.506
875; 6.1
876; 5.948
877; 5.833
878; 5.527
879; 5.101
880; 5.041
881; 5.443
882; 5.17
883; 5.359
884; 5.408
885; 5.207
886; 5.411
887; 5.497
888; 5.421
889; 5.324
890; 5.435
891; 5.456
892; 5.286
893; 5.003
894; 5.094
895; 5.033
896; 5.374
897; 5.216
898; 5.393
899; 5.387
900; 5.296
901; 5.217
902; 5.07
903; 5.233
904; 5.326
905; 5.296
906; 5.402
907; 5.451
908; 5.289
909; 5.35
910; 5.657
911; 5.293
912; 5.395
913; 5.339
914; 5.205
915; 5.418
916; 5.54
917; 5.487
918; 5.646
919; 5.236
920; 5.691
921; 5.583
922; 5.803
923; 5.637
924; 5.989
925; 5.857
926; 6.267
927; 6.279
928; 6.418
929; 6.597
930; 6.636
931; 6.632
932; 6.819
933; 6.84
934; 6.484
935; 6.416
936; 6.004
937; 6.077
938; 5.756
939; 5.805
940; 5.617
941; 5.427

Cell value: 4.7 Hz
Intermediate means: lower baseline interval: 10.1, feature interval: 7.02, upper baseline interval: 5.32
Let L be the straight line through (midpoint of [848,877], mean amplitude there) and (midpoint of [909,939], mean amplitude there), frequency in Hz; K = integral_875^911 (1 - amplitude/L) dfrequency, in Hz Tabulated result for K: 6.8 Hz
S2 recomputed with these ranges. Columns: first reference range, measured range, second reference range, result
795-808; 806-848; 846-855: -3.24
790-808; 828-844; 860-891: -3.43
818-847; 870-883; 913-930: 3.40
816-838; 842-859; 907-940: 1.59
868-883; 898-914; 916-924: 1.10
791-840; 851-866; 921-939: 1.67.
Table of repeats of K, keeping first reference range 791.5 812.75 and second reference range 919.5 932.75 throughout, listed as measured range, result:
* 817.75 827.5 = -1.5 Hz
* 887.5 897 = 2.5 Hz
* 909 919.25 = 1.7 Hz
